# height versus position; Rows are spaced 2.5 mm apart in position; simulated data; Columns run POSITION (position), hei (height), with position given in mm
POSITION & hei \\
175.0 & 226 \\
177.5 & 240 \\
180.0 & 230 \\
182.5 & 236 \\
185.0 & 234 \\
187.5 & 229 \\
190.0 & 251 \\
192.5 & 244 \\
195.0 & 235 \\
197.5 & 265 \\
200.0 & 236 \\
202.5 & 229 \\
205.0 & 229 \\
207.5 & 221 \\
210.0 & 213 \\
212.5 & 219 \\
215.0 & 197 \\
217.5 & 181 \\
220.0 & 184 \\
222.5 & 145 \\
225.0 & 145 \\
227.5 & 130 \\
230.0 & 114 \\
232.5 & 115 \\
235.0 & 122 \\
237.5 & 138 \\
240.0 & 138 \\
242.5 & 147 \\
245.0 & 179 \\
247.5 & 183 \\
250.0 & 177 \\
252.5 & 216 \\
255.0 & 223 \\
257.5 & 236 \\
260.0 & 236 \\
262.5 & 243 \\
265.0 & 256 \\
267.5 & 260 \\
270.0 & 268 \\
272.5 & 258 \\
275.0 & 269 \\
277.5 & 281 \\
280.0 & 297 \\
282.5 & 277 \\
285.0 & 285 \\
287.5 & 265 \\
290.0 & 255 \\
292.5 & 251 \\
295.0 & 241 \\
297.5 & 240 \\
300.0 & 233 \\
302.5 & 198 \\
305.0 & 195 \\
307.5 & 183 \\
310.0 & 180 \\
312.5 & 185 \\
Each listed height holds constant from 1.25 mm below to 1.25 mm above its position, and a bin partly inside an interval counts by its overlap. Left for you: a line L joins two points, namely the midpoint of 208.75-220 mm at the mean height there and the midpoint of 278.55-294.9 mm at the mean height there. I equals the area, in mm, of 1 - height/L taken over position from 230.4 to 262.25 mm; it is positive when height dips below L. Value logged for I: 7.73 mm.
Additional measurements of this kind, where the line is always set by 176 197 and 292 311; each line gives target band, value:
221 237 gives 6.9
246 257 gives 1.1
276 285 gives -2.7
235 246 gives 3.9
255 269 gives -1.4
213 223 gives 2.1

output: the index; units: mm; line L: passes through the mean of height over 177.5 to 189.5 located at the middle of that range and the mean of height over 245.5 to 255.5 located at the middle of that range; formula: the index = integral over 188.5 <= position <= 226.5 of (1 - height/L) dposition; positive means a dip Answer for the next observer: 1.5 mm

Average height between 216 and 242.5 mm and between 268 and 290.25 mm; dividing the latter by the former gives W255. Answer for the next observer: 1.9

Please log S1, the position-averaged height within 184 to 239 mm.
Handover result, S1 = 194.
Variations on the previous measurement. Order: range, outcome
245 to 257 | 200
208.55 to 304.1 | 211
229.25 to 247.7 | 140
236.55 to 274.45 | 212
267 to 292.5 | 271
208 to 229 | 178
